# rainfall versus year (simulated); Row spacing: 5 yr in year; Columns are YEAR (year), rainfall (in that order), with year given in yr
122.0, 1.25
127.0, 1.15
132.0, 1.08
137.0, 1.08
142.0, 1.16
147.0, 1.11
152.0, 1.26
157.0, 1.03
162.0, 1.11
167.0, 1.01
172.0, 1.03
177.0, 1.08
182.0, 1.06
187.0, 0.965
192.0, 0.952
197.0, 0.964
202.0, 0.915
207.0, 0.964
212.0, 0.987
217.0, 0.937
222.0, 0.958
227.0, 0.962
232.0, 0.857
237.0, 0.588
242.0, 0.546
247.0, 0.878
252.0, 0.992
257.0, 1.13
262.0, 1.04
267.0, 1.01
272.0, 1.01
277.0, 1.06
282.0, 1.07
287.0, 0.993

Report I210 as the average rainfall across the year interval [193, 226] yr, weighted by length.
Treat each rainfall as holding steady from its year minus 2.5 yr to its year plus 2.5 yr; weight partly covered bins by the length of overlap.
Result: 0.954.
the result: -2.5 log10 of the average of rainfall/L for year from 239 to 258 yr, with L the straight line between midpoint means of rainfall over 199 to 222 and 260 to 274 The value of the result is 0.16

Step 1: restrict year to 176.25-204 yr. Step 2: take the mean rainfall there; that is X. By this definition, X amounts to 0.985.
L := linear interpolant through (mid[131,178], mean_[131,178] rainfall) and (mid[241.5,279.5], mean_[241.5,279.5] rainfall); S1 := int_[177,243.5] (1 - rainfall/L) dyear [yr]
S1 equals 8.2 yr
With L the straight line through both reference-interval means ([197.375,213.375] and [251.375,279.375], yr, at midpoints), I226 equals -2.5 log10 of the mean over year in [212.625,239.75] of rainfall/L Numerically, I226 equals 0.138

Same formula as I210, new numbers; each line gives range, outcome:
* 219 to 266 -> 0.888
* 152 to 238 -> 0.978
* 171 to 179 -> 1.06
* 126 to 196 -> 1.07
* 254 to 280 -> 1.05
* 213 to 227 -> 0.954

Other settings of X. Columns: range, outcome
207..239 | 0.893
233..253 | 0.741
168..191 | 1.03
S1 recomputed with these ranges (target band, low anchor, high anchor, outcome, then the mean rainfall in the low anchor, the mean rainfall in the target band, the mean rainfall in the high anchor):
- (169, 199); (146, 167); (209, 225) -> 1.0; 1.11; 1.01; 0.961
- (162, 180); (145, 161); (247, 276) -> 1.0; 1.13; 1.05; 1.02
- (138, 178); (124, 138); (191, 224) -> -1.6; 1.11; 1.1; 0.954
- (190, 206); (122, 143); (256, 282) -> 2.1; 1.13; 0.945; 1.05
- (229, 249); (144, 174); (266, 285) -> 6.4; 1.09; 0.719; 1.04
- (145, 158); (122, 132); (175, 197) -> -0.6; 1.16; 1.15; 1.01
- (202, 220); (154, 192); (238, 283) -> 0.8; 1.04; 0.956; 0.955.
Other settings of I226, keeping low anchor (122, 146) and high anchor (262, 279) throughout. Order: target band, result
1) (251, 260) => -0.03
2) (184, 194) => 0.13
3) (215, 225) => 0.13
